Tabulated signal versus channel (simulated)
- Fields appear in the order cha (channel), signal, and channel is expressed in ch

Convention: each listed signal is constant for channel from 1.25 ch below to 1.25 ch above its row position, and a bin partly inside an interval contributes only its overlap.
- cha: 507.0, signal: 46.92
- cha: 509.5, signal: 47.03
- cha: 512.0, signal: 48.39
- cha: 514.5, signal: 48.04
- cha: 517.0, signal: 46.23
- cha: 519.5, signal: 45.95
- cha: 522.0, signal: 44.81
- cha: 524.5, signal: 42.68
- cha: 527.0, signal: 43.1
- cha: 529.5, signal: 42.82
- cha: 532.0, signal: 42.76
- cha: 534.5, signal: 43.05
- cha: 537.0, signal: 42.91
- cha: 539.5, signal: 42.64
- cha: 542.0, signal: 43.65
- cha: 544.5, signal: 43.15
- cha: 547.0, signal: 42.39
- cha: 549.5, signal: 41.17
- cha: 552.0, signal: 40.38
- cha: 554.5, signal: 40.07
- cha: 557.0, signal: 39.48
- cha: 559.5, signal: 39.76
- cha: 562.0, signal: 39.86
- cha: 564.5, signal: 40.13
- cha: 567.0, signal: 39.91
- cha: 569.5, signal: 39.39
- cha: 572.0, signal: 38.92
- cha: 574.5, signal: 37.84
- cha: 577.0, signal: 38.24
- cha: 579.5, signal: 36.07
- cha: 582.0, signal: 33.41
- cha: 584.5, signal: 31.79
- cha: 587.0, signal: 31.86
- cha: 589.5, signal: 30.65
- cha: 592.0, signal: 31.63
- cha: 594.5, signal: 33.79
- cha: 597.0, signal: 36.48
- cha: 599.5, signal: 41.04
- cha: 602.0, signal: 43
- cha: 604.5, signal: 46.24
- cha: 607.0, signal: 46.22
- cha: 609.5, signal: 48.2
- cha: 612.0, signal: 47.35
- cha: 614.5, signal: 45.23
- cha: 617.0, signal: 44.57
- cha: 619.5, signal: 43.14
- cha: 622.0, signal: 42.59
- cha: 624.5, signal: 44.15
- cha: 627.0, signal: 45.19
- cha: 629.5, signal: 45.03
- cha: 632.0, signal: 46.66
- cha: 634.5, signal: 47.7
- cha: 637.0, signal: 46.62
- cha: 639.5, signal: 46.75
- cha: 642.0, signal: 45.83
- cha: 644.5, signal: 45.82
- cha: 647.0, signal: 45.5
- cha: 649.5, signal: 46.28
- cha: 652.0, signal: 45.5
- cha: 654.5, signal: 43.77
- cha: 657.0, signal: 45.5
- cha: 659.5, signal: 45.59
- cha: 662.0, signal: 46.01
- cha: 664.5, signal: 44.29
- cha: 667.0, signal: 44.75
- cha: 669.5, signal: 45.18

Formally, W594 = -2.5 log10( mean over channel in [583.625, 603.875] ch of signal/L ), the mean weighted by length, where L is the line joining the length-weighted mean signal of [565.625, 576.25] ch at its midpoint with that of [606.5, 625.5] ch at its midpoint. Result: 0.190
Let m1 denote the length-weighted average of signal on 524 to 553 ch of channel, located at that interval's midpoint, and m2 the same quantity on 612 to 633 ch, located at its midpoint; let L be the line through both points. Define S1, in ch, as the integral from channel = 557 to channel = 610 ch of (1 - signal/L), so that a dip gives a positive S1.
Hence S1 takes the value 6.70 ch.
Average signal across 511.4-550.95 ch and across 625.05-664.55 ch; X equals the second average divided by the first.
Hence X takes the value 1.04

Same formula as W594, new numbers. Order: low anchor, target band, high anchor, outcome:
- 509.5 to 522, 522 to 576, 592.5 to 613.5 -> 0.10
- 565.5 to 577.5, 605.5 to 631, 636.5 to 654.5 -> -0.05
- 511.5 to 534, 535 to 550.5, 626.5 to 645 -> 0.06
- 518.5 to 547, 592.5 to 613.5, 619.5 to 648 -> 0.06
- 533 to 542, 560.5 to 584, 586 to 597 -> -0.05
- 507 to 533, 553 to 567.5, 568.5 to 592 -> -0.04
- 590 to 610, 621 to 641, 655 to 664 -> -0.07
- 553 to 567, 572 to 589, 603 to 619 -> 0.21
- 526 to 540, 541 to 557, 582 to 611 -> 0.00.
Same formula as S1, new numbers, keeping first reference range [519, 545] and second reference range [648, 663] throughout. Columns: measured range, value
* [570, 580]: 1.4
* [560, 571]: 1.0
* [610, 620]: -0.2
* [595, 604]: 0.9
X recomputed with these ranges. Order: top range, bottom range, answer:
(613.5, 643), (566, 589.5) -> 1.26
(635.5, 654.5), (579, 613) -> 1.20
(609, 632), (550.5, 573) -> 1.13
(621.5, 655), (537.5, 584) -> 1.15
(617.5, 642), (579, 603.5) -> 1.29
